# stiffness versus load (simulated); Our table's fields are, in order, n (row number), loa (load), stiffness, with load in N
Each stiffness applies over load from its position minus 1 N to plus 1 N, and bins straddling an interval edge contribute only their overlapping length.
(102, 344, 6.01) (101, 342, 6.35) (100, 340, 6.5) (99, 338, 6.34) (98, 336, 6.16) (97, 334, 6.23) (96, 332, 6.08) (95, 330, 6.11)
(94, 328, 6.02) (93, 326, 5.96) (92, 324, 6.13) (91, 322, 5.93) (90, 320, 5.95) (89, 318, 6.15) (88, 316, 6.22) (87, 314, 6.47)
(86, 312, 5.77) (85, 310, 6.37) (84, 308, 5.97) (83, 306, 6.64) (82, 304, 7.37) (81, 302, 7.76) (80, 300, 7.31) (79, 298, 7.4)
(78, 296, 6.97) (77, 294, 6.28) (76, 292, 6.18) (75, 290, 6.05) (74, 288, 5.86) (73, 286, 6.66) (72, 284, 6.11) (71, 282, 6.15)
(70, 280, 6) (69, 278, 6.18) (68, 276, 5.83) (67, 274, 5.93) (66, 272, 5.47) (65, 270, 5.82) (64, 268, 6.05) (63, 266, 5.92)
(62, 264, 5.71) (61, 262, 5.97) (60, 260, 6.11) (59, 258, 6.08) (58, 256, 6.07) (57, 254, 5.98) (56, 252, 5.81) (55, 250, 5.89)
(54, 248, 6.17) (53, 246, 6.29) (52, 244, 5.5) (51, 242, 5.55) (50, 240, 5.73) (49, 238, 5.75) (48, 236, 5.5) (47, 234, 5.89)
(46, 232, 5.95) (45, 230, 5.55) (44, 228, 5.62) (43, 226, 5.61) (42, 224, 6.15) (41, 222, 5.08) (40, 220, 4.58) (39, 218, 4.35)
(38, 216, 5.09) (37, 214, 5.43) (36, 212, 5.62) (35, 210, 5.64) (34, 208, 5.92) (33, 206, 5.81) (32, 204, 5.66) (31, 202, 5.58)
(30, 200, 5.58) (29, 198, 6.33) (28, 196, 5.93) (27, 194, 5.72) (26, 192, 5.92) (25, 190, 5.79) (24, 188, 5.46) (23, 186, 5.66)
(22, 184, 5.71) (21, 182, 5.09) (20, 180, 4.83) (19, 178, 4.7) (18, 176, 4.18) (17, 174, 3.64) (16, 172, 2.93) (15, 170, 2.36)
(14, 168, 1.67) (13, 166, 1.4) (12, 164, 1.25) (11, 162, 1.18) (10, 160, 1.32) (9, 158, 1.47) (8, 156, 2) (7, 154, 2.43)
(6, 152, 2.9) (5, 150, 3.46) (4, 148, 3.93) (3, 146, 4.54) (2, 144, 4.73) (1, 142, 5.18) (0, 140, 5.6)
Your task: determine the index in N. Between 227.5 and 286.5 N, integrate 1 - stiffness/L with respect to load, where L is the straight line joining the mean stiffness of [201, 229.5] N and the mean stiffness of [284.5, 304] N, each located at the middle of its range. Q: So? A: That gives 2.07 N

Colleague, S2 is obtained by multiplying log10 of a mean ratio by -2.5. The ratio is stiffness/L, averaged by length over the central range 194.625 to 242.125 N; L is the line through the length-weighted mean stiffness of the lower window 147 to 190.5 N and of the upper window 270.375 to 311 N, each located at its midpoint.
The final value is -0.224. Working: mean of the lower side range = 3.31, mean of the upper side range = 6.42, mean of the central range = 5.58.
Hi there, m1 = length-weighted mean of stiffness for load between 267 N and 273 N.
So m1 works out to 5.78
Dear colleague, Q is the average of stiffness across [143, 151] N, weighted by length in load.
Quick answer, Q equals 4.17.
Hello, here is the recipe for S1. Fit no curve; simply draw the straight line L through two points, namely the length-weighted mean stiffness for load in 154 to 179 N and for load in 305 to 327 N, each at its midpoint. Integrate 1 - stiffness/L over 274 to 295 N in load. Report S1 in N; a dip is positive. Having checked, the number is -3.07 N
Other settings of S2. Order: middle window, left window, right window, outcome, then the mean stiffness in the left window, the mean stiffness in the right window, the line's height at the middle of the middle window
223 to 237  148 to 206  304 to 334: -0.20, 3.97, 6.17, 4.79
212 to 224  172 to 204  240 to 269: 0.10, 5.28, 5.93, 5.57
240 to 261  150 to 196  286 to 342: -0.16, 3.58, 6.38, 5.12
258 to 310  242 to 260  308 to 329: -0.05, 5.96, 6.09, 6.02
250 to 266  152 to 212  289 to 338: -0.09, 4.18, 6.39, 5.46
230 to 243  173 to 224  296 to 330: 0.00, 5.35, 6.47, 5.72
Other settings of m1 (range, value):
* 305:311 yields 6.33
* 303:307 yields 7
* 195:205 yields 5.82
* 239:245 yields 5.59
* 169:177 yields 3.28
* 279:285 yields 6.09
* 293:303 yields 7.14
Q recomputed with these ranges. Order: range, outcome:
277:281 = 6.09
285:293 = 6.19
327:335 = 6.11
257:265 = 5.97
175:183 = 4.7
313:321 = 6.2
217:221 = 4.46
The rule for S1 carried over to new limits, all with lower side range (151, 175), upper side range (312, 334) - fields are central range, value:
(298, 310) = -3.0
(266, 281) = -3.3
